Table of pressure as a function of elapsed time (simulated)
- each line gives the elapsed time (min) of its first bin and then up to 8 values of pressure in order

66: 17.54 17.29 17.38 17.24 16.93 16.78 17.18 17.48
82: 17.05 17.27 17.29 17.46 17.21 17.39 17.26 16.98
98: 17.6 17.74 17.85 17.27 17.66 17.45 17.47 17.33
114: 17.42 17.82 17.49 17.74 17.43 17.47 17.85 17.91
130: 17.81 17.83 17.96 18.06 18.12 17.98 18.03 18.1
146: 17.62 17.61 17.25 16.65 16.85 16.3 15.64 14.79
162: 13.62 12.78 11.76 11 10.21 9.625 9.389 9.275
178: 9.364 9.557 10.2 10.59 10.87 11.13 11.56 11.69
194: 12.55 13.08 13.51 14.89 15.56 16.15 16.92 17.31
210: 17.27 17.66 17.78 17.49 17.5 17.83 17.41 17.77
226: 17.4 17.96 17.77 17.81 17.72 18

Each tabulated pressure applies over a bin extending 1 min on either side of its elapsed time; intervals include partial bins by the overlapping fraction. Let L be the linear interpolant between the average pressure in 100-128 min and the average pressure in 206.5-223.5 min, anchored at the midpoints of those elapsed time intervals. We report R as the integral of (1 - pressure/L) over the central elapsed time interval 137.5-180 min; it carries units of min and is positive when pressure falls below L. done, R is 8.07 min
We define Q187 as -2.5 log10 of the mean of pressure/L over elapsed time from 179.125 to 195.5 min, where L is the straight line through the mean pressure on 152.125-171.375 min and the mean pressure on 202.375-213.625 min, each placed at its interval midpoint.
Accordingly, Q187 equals 0.37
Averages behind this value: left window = 13.7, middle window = 11.1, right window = 17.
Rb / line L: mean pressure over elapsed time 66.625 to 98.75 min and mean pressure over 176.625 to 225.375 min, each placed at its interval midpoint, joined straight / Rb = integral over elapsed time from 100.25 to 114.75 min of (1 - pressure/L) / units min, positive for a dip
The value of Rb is -0.8 min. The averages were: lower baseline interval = 17.2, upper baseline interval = 14.4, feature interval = 17.5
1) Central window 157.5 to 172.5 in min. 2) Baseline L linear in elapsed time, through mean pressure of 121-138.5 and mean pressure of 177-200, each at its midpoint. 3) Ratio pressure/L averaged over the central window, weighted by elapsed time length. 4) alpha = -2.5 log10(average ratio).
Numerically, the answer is 0.13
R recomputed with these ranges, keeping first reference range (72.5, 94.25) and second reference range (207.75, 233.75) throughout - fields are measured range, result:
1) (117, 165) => 0.9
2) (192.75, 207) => 2.4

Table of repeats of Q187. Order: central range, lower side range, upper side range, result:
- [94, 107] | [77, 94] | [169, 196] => -0.08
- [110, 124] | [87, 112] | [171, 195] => -0.10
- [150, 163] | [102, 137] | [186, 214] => 0.03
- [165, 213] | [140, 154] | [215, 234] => 0.37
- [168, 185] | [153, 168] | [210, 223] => 0.47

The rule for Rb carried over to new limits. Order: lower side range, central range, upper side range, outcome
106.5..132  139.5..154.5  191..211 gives -0.7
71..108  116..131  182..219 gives -1.1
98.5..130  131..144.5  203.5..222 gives -0.4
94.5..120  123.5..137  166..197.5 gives -2.1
